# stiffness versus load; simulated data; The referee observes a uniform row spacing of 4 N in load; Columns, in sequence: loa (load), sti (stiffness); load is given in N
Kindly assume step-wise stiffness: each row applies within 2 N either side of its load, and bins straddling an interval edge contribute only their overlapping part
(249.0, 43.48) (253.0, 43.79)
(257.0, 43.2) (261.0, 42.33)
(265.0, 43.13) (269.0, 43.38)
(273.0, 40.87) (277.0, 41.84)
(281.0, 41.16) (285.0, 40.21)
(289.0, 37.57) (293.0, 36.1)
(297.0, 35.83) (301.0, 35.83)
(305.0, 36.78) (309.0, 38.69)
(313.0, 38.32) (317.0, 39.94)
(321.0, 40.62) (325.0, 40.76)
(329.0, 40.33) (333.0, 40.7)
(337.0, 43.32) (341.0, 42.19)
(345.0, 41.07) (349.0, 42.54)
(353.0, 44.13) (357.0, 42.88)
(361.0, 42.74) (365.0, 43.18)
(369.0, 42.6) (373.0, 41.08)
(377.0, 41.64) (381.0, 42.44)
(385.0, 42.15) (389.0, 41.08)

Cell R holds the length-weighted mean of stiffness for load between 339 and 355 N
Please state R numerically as 42.5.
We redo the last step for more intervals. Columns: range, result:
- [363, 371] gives 42.9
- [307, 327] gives 39.7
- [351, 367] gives 43.2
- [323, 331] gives 40.5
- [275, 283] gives 41.5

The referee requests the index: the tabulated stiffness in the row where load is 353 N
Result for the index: 44.13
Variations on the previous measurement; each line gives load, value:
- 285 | 40.21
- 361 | 42.74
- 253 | 43.79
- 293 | 36.1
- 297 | 35.83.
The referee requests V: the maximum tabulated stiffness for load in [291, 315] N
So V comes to 38.69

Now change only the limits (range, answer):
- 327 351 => 43.32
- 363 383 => 43.18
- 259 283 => 43.38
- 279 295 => 41.16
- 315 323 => 40.62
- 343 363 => 44.13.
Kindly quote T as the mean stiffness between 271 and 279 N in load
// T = 41.4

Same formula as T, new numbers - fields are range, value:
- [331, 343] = 42.1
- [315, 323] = 40.3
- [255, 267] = 42.9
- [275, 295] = 39.4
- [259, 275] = 42.4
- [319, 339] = 41.1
